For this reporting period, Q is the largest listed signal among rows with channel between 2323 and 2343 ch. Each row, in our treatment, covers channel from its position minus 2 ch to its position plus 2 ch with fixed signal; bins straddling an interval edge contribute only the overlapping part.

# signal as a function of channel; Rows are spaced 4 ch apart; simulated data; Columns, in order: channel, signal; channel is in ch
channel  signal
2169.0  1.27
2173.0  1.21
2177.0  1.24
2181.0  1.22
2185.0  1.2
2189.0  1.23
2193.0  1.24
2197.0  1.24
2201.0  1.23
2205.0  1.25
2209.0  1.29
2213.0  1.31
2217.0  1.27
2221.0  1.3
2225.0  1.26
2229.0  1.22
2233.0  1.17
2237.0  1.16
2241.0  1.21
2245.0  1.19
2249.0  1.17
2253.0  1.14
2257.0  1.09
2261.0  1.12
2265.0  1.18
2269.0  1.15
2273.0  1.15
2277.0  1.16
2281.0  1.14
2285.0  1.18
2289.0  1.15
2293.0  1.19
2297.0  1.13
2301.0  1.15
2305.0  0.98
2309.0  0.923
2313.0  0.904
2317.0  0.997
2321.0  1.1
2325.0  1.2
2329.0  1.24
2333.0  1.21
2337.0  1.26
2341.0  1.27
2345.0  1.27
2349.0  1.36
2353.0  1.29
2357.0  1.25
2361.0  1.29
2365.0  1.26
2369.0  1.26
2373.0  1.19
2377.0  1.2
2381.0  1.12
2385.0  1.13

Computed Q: 1.27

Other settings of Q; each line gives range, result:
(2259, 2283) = 1.18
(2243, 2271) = 1.19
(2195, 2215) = 1.31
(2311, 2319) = 0.997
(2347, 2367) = 1.36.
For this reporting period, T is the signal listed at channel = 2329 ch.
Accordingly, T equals 1.24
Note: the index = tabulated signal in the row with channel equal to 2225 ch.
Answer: 1.26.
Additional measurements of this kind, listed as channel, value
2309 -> 0.923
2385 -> 1.13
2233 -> 1.17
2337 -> 1.26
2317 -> 0.997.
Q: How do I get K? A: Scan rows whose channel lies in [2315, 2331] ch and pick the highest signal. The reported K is 1.24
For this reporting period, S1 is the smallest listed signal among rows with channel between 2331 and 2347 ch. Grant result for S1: 1.21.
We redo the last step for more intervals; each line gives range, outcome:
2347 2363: 1.25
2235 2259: 1.09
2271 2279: 1.15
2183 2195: 1.2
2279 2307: 0.98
